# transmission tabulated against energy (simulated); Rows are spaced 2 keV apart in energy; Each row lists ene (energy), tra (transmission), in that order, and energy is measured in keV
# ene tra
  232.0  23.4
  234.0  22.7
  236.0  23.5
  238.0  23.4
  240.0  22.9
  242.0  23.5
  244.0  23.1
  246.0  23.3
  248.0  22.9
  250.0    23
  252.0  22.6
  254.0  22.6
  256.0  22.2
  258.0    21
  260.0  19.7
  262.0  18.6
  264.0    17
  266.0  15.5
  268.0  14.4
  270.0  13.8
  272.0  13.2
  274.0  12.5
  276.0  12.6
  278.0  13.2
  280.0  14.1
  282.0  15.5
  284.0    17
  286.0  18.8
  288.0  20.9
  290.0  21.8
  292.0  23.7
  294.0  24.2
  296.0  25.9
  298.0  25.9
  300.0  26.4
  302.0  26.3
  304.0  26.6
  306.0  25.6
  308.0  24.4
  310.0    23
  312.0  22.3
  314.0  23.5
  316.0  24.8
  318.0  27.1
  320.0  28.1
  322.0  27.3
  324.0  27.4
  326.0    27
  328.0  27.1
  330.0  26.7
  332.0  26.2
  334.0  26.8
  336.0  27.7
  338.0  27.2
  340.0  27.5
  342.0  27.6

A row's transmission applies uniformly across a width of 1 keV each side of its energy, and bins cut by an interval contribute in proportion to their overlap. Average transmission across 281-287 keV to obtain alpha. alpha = 17.1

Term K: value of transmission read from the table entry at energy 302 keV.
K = 26.3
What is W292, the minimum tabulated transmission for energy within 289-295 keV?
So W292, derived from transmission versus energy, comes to 21.8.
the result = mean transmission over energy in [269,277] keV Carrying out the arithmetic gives 13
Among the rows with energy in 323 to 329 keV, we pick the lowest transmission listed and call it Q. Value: 27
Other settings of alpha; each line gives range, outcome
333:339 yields 27.2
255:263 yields 20.4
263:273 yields 14.8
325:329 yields 27.1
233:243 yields 23.2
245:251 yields 23.1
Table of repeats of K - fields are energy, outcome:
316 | 24.8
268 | 14.4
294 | 24.2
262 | 18.6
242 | 23.5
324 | 27.4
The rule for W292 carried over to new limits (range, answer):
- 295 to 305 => 25.9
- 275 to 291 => 12.6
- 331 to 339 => 26.2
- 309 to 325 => 22.3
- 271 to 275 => 12.5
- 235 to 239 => 23.4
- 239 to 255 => 22.6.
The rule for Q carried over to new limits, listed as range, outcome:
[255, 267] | 15.5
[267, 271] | 13.8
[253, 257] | 22.2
